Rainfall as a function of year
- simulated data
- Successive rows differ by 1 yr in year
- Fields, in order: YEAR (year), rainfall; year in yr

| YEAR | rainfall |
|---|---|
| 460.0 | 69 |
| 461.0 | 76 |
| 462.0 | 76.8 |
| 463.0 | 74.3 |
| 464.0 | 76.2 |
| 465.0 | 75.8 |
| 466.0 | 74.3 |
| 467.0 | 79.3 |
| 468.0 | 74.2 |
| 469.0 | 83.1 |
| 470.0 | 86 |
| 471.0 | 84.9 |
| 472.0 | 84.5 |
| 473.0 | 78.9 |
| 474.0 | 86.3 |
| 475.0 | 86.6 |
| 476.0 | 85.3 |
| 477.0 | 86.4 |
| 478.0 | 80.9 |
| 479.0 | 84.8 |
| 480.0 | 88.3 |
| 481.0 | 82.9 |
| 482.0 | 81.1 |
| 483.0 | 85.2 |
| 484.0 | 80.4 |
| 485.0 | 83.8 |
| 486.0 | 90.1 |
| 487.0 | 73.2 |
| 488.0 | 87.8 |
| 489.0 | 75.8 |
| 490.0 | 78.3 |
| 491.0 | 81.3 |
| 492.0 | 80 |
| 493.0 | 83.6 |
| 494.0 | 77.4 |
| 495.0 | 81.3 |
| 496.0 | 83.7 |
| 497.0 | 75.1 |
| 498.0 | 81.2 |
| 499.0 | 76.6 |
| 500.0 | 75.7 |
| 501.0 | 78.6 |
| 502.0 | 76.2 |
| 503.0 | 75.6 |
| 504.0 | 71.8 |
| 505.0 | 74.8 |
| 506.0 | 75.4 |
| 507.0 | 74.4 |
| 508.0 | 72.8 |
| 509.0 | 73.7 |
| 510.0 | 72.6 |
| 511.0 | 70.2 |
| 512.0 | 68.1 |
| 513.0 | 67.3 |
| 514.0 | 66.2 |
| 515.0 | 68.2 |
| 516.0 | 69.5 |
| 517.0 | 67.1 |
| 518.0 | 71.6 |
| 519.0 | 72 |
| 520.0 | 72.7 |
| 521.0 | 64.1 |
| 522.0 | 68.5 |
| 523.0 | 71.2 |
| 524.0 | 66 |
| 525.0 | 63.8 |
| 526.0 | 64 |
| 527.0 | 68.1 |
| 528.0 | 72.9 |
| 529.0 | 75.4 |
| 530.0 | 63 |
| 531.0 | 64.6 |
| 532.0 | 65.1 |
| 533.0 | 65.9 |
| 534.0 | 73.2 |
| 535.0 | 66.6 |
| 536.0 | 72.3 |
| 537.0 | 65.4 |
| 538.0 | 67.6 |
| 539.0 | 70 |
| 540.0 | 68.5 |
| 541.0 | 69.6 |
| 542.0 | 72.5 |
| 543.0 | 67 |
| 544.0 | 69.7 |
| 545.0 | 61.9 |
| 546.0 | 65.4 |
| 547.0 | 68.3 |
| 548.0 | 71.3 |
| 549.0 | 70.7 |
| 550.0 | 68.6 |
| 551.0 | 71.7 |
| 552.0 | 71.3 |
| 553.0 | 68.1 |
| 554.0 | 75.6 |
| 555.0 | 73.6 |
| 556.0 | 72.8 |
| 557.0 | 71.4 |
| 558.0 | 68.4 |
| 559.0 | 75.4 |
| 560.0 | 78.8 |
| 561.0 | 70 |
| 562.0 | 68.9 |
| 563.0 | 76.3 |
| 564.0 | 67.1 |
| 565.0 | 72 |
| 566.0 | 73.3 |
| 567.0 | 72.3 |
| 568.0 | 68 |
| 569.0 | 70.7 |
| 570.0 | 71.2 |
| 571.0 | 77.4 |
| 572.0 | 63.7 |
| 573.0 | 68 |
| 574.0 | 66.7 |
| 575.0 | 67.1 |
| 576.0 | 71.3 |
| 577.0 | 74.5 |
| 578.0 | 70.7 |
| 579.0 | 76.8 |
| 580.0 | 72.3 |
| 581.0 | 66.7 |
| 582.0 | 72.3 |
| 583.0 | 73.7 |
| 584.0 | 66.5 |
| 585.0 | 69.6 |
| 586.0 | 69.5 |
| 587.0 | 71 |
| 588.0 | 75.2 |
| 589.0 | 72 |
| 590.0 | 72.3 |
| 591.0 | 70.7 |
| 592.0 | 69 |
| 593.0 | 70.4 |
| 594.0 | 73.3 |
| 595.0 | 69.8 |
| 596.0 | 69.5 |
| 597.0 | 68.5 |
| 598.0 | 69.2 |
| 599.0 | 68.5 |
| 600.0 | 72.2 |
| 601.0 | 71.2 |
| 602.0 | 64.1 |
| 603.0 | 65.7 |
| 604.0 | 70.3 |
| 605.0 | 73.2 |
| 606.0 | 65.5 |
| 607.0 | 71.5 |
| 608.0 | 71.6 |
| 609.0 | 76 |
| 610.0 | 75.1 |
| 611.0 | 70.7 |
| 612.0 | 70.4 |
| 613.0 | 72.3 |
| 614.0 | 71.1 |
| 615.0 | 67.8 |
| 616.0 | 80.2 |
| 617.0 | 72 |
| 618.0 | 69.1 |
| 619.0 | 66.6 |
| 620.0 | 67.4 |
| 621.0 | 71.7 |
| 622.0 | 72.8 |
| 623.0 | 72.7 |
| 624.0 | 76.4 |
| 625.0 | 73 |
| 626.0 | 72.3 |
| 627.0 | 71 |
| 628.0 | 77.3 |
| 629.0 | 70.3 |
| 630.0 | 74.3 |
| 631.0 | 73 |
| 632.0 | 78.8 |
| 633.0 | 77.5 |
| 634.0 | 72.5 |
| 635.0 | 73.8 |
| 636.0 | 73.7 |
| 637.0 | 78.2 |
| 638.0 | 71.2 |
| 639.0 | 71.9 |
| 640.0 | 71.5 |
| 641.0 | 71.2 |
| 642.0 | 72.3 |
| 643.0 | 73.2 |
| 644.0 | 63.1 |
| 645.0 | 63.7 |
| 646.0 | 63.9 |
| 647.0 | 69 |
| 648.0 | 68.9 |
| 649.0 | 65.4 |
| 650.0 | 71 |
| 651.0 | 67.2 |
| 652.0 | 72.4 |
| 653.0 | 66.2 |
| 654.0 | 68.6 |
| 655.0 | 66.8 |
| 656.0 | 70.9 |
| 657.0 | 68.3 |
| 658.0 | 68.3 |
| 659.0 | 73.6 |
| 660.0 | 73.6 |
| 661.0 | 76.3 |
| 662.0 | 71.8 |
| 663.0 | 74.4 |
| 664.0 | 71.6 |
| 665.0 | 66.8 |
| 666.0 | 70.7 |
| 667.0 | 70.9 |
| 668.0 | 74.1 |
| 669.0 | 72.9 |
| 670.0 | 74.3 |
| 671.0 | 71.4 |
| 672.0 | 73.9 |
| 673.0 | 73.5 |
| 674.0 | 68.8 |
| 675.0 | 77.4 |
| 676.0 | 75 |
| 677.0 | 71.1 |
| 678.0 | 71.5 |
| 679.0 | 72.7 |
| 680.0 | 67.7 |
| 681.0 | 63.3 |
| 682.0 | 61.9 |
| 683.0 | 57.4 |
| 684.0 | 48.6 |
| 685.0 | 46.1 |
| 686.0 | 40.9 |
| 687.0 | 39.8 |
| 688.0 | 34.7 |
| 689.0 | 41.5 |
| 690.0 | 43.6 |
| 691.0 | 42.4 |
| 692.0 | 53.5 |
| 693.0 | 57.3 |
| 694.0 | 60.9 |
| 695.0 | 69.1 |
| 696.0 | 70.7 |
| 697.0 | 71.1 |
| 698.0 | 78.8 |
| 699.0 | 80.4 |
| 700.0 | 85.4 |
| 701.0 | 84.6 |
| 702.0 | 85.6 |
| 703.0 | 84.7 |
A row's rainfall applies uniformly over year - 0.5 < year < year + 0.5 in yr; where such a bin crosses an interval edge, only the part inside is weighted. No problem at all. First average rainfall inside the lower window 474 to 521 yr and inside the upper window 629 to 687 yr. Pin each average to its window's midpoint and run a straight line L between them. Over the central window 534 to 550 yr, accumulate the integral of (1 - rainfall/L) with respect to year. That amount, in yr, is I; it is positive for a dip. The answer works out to 1.4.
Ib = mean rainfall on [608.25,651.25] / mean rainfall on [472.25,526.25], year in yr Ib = 0.9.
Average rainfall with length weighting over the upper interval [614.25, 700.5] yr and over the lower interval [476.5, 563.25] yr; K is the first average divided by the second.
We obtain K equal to 0.93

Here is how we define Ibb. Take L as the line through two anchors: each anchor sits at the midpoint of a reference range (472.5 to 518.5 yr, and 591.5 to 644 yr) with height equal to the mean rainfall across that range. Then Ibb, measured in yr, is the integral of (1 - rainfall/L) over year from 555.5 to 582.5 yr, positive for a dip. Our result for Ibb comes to 1.1 yr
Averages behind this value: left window 78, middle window 71.3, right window 71.7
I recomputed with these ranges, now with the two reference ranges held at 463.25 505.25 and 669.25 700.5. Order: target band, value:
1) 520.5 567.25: 3.58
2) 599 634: -1.53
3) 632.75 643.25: -0.99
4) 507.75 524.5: 1.80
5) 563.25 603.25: 0.79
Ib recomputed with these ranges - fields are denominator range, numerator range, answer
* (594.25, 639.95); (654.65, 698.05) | 0.90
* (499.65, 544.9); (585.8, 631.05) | 1.02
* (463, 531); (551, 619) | 0.93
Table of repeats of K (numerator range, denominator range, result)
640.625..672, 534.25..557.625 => 1.01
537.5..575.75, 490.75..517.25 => 0.94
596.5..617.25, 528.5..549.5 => 1.04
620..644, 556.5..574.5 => 1.03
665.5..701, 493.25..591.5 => 0.90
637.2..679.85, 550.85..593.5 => 0.99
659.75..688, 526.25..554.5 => 0.96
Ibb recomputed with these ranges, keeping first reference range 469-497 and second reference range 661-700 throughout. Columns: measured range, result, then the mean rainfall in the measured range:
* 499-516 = 1.67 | 72.6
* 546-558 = 0.87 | 70.9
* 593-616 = 0.30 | 70.6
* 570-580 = 0.46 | 70.8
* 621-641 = -1.35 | 73.7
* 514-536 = 2.95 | 68.3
